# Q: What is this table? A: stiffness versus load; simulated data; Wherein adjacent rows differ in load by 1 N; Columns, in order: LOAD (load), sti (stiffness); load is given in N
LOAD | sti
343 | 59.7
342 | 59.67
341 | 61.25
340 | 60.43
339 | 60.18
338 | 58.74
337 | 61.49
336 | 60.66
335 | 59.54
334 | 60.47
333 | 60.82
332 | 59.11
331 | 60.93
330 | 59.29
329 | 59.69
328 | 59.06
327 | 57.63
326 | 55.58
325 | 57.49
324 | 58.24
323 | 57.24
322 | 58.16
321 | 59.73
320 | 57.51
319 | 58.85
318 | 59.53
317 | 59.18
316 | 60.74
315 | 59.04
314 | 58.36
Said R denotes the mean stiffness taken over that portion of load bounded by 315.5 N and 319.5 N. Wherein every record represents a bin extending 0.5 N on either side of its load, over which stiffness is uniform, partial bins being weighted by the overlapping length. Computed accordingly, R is 59.6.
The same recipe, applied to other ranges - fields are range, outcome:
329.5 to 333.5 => 60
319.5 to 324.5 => 58.2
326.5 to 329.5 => 58.8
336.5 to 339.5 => 60.1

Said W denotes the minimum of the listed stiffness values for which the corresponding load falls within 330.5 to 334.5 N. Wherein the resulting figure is 59.11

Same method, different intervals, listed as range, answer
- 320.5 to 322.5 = 58.16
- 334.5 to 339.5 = 58.74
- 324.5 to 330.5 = 55.58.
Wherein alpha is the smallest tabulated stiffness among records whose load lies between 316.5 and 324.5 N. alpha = 57.24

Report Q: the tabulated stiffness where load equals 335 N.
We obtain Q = 59.54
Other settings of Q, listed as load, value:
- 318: 59.53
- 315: 59.04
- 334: 60.47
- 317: 59.18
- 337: 61.49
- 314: 58.36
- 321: 59.73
